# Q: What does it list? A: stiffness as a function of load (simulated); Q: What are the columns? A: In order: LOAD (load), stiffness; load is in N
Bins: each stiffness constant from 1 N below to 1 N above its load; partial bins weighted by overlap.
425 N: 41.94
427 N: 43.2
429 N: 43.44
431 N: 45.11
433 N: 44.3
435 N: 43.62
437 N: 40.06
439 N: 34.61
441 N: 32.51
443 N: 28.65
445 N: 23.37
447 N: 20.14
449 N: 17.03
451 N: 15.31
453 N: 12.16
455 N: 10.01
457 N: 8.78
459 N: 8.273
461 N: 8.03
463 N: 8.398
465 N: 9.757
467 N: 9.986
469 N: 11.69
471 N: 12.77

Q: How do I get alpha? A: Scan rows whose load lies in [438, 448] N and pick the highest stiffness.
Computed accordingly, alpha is 34.61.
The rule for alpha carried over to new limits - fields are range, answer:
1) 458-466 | 9.757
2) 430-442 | 45.11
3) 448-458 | 17.03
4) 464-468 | 9.986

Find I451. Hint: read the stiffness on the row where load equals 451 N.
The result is 15.31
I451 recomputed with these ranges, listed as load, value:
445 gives 23.37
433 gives 44.3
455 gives 10.01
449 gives 17.03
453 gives 12.16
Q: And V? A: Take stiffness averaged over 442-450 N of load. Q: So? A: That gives 22.3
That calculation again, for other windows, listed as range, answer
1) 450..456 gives 12.5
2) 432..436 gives 44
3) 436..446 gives 31.8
